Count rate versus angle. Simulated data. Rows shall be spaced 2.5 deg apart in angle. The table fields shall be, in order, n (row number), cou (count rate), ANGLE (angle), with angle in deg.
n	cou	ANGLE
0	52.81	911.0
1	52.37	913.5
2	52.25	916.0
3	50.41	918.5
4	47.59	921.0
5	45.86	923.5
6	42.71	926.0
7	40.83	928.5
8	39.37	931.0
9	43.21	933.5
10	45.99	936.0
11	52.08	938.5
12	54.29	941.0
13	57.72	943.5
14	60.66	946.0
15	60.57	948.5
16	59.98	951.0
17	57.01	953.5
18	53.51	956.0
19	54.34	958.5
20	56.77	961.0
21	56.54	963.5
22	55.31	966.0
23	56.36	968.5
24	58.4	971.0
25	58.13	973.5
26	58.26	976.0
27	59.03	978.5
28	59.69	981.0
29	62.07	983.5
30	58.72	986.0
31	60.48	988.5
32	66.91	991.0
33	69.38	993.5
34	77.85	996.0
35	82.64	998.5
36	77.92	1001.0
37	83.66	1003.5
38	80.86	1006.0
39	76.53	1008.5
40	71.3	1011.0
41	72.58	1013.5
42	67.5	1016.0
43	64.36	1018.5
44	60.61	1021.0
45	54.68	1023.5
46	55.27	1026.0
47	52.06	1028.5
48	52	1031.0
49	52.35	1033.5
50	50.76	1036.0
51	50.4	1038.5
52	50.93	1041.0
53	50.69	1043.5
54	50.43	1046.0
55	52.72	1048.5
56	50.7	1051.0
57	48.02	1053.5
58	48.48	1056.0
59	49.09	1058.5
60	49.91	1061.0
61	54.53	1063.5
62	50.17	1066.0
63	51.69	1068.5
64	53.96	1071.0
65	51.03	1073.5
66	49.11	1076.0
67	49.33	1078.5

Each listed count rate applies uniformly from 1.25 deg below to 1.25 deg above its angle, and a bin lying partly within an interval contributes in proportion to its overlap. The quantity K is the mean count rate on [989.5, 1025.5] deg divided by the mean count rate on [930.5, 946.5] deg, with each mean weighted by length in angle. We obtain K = 1.42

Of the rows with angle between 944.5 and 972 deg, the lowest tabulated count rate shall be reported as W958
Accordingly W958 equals 53.51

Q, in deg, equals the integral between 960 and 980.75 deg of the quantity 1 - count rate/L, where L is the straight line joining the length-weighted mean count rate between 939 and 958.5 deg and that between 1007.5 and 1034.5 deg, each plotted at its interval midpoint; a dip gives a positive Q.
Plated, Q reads 0.4 deg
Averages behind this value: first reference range 57.2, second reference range 61.7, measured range 57.5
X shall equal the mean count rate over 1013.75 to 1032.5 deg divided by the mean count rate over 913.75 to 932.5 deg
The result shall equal 1.3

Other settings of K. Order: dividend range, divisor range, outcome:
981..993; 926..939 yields 1.42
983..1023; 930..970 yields 1.31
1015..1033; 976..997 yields 0.91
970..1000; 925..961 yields 1.24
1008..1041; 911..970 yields 1.14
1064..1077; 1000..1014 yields 0.66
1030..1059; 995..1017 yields 0.66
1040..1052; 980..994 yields 0.82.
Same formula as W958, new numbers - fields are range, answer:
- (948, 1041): 50.4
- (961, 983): 55.31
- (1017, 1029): 52.06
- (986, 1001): 58.72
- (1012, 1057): 48.02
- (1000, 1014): 71.3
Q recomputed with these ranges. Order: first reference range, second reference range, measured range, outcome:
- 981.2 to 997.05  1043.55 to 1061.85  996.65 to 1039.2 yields -4.8 deg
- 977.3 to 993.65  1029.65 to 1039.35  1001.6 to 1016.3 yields -4.9 deg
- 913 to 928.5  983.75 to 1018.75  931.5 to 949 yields 0.4 deg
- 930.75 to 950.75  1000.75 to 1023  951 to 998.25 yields 1.2 deg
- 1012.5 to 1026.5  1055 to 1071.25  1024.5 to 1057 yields 3.3 deg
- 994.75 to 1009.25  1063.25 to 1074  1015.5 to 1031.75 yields 3.0 deg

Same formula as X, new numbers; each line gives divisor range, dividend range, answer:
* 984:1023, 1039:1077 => 0.72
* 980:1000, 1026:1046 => 0.76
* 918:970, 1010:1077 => 1.04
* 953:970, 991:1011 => 1.39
